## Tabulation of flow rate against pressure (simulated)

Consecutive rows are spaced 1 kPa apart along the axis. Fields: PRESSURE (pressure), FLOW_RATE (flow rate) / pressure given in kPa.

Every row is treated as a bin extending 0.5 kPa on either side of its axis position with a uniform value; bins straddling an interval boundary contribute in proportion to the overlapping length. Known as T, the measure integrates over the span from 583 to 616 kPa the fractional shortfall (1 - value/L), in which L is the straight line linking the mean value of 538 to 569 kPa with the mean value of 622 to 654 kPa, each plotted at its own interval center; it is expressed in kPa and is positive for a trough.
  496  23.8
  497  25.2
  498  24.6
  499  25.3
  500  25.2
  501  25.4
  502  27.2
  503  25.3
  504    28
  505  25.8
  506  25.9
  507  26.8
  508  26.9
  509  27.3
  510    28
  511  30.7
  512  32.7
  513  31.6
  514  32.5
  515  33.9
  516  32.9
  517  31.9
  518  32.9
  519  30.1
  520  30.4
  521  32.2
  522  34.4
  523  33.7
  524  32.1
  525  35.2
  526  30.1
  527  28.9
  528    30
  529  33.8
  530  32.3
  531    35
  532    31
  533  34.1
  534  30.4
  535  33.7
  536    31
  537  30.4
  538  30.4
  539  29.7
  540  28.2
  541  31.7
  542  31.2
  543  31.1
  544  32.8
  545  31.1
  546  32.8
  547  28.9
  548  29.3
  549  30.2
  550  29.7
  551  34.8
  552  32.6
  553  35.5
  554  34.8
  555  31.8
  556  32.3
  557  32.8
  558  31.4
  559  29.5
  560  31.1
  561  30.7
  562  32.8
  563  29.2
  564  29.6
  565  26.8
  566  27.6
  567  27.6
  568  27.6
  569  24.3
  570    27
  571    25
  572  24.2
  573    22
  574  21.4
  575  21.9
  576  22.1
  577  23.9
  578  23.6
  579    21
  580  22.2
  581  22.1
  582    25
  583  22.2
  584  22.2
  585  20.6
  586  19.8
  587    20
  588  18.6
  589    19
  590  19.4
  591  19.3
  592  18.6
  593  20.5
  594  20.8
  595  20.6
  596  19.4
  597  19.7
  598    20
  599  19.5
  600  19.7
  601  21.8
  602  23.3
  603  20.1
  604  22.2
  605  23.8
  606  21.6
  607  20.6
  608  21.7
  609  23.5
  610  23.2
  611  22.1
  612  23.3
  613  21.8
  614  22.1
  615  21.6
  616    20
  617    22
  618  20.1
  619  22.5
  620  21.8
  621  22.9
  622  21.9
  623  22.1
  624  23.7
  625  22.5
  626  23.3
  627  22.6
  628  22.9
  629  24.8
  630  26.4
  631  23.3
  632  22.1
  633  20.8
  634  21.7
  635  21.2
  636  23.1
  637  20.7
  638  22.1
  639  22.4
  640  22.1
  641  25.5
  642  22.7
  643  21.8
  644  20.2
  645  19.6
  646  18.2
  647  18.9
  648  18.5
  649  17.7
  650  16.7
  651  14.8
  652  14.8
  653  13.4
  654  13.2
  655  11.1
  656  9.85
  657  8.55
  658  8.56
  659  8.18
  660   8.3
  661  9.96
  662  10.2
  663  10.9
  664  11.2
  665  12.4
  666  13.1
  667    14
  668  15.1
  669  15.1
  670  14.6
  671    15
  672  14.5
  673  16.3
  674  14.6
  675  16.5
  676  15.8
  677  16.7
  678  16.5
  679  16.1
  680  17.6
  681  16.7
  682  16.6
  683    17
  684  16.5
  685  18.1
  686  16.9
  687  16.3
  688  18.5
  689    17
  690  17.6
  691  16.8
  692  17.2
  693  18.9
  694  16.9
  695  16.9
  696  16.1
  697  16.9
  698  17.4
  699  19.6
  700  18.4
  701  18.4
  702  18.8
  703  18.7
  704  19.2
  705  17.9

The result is 5.6 kPa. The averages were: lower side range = 30.7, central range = 21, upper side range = 20.9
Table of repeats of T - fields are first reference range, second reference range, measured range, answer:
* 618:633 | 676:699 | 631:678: 9.5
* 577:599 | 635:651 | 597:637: -2.9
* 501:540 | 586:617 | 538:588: -3.7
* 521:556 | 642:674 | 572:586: 1.9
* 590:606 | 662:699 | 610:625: -2.0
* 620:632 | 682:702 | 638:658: 3.9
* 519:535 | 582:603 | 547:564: -2.9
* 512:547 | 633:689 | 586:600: 2.7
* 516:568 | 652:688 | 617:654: -4.6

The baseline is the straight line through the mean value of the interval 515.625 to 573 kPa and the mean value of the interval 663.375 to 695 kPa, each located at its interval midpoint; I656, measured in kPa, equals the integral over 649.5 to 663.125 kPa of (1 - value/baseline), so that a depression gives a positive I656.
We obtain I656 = 5.32 kPa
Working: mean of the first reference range 30.8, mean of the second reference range 16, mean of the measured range 11.3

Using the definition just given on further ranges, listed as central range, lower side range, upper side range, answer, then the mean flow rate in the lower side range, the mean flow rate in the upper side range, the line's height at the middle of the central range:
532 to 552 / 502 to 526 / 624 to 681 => -2.5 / 30.4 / 17.2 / 27.7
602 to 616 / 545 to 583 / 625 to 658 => 0.5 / 27.9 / 19.4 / 23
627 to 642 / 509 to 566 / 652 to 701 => -2.2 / 31.5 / 14.9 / 19.9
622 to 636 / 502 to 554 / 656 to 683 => -3.2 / 31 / 13.6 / 18.6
